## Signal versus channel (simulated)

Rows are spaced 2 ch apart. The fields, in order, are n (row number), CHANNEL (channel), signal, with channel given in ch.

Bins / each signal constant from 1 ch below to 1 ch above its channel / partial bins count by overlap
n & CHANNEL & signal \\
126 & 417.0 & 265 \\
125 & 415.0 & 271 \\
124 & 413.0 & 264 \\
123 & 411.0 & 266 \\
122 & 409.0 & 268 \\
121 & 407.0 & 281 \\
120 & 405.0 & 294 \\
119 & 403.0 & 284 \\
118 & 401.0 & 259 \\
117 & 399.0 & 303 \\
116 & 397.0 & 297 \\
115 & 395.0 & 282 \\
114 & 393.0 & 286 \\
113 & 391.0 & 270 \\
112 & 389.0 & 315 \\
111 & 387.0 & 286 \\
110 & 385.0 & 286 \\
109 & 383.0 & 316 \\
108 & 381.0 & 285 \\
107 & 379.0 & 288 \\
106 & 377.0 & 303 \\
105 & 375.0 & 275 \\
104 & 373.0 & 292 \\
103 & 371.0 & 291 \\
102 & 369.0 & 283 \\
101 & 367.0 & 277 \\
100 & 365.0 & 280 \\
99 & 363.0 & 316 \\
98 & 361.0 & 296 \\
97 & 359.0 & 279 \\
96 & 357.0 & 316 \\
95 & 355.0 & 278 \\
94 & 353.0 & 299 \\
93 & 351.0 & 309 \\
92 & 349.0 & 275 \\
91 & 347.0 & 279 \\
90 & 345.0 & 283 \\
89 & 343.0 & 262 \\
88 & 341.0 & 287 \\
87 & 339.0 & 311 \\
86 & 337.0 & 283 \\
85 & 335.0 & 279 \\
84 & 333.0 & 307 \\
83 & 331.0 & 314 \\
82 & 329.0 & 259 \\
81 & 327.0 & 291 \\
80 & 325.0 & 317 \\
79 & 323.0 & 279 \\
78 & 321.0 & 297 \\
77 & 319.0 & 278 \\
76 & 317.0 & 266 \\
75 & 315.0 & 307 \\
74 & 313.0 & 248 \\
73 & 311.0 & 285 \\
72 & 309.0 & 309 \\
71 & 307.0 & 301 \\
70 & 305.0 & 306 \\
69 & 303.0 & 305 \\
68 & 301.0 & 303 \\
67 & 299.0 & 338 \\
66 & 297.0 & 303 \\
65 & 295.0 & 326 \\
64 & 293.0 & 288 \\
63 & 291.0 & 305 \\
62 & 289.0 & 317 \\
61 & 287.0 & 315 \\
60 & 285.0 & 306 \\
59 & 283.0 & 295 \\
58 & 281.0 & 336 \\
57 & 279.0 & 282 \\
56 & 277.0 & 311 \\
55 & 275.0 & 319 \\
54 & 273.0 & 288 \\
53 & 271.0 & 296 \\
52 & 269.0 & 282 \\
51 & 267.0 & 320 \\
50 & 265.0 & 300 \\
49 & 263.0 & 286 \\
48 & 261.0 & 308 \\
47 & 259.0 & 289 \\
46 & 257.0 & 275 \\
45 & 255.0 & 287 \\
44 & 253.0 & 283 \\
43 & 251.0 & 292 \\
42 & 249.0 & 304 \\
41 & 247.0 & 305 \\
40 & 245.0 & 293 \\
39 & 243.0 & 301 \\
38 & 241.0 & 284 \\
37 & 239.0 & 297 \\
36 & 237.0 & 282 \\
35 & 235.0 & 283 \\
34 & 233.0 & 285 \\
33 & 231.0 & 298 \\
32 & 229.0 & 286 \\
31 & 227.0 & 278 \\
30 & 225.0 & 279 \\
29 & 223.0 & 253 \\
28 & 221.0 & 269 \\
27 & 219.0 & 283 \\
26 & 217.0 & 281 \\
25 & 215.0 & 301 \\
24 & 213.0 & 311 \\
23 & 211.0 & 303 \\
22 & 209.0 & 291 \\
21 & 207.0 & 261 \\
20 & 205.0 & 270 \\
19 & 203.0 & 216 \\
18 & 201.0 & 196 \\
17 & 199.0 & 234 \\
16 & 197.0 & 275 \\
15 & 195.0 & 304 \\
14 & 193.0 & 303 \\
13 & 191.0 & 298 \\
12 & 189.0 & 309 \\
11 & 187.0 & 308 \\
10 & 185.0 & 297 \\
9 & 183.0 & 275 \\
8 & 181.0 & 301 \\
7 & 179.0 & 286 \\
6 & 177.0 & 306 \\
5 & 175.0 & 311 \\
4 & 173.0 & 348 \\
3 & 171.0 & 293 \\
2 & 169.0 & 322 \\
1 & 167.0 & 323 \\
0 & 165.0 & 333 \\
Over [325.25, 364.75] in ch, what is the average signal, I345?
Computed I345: 291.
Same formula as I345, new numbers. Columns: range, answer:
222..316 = 297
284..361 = 295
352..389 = 292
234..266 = 292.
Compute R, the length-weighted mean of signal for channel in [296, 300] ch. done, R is 320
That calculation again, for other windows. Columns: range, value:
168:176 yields 318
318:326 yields 293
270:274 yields 292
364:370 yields 280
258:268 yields 301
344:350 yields 279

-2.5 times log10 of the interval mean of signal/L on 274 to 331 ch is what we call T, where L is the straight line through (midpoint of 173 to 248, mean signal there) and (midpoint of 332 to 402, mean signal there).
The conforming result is -0.05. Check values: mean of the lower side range 285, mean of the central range 300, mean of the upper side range 290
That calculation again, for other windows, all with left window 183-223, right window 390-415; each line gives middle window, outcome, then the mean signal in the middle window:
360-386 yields -0.05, 291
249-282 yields -0.07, 297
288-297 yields -0.11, 308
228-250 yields -0.05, 293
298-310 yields -0.12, 310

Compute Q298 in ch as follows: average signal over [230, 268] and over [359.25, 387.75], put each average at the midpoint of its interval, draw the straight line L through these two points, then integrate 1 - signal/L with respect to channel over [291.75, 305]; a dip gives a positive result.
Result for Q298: -0.8 ch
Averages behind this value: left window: 293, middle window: 310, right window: 291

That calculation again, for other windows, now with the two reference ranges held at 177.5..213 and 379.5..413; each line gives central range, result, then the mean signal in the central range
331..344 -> -0.3 ch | 290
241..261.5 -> -0.9 ch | 293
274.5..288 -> -1.3 ch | 309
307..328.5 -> -0.3 ch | 288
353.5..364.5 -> -0.5 ch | 296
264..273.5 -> -0.5 ch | 298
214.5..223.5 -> 0.1 ch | 277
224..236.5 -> -0.2 ch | 285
